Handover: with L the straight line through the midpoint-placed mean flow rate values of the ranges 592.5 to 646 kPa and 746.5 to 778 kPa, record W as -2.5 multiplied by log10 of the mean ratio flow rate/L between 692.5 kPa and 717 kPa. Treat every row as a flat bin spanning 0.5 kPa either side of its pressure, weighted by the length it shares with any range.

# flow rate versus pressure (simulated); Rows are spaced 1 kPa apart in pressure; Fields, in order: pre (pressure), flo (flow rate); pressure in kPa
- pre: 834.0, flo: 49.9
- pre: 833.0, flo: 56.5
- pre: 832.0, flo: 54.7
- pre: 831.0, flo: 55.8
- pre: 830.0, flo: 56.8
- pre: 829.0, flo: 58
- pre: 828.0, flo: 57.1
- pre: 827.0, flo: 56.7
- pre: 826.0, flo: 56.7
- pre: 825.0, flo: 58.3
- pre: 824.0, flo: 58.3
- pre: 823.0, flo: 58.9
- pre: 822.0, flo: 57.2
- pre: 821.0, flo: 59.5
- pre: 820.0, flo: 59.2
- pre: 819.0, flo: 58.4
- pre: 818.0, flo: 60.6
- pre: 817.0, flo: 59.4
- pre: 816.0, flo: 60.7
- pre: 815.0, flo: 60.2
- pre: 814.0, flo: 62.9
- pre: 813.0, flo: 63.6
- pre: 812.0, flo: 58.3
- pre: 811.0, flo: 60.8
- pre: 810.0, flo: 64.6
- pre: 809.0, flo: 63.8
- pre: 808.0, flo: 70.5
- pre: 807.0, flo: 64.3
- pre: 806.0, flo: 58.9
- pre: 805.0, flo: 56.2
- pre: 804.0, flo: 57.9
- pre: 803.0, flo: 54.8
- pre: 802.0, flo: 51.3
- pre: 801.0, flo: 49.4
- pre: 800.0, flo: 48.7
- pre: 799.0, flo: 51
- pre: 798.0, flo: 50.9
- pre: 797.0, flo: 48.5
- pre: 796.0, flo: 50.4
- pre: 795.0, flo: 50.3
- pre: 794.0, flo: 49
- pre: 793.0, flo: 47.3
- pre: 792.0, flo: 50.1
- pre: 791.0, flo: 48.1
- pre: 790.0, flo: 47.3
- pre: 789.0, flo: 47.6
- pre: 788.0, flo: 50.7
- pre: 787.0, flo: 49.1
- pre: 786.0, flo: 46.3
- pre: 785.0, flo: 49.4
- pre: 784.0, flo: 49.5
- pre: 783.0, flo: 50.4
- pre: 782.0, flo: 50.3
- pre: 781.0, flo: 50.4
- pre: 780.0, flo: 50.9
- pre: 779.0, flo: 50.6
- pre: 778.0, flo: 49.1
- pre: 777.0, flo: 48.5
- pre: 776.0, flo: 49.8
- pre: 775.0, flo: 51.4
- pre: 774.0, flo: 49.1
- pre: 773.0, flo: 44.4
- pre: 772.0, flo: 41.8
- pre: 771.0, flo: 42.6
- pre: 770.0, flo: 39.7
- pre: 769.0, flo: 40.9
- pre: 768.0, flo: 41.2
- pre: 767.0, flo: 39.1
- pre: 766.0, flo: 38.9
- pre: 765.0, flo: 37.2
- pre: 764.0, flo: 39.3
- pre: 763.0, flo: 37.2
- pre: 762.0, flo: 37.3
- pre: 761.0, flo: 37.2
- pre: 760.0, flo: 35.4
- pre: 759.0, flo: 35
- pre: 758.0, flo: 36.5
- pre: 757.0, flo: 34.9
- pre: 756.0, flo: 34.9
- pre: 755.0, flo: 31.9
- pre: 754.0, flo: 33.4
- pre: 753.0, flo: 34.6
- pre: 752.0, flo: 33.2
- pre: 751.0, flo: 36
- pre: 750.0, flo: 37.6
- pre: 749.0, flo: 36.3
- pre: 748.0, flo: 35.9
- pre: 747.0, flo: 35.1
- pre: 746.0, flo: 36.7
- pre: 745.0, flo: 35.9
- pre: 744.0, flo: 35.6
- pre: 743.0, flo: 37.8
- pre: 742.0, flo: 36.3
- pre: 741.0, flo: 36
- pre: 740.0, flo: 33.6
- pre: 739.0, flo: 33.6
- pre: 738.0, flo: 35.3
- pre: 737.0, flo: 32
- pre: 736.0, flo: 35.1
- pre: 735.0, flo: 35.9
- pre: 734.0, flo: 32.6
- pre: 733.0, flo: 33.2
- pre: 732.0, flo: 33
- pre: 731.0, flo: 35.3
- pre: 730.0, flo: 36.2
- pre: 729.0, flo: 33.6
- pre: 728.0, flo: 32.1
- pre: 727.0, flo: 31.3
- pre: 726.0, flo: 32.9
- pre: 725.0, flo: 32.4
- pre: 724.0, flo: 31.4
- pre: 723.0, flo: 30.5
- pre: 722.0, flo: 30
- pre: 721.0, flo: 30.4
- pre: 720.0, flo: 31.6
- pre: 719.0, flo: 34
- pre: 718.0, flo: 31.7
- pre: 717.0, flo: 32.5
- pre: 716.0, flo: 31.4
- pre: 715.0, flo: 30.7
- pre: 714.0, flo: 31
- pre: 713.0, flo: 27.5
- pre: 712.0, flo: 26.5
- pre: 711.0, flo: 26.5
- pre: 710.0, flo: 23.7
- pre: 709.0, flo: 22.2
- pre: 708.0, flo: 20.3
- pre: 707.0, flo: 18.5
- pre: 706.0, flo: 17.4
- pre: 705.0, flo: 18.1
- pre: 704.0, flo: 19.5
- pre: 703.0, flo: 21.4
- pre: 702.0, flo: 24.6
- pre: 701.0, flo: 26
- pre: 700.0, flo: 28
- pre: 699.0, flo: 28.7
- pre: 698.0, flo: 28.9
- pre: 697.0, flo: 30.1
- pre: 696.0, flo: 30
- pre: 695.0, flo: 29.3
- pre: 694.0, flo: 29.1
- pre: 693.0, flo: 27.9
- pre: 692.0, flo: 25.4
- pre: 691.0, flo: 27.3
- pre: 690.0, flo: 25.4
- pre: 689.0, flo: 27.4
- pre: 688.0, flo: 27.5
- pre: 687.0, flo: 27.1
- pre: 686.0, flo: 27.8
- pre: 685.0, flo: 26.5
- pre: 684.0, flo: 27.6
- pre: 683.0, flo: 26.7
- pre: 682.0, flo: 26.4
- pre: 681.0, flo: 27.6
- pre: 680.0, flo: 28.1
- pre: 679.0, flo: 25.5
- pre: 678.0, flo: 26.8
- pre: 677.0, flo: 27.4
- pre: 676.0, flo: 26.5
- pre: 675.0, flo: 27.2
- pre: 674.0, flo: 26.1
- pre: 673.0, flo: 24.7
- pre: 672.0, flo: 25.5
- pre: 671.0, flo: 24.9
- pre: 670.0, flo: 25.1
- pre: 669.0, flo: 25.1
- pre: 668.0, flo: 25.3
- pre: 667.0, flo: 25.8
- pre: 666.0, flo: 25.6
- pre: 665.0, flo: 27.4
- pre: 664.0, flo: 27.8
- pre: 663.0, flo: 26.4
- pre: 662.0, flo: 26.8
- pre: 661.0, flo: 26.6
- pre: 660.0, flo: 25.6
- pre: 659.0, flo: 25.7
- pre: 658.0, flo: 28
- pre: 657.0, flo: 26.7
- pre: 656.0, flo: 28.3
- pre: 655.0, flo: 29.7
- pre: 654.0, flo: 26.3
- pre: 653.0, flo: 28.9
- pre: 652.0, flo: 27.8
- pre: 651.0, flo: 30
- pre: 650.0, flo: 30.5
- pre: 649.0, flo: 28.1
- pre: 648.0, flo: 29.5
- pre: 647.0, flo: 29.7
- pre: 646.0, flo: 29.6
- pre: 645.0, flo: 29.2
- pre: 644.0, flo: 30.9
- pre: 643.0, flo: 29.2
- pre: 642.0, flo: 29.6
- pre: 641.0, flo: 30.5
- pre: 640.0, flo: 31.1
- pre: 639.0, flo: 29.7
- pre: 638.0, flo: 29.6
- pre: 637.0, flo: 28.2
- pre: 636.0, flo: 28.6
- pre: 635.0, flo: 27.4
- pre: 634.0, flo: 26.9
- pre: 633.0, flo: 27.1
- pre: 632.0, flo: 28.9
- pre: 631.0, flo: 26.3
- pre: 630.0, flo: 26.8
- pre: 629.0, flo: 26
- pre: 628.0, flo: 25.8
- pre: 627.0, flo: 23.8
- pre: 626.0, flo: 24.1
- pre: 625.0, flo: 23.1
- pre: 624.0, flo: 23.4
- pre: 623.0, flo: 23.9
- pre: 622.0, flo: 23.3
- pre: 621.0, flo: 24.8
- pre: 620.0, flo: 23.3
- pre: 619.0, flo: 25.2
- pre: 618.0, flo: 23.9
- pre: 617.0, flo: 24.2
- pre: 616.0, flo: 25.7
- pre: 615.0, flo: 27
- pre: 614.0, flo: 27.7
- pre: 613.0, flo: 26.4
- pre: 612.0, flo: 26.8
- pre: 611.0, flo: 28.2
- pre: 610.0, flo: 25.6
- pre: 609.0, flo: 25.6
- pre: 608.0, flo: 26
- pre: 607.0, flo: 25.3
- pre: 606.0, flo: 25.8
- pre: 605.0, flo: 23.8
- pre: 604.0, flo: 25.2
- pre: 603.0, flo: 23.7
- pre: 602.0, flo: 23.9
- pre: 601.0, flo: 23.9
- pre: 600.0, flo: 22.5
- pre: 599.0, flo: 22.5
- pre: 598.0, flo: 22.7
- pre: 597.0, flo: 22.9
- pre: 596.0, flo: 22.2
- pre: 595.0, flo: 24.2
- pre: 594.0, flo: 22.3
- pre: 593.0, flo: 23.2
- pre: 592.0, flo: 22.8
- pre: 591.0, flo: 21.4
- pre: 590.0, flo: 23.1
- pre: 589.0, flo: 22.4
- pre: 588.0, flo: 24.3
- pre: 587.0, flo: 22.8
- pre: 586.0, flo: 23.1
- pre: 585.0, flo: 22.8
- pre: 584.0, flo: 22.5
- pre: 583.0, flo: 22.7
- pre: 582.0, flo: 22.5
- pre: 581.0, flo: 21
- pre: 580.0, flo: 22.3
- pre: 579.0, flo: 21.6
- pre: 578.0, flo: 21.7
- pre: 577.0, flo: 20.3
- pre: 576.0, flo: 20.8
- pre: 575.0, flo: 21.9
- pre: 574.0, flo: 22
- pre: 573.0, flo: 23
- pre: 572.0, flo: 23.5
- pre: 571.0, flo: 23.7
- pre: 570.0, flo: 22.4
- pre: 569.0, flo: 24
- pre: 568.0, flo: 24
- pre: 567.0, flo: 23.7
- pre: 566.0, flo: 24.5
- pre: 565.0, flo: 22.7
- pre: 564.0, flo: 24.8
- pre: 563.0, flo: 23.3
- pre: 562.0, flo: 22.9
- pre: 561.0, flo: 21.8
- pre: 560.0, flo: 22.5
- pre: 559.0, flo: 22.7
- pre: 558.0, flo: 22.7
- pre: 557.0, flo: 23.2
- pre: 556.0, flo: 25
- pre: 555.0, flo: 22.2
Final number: 0.29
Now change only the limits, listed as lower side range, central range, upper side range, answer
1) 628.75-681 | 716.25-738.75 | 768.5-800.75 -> 0.19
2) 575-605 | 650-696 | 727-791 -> 0.15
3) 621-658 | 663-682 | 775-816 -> 0.25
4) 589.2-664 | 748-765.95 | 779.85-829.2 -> 0.30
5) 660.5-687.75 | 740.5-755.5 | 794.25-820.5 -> 0.22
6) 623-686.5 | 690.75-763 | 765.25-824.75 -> 0.28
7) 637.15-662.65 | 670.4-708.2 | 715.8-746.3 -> 0.19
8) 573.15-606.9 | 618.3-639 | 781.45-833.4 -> 0.11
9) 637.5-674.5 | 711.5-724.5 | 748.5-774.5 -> 0.10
